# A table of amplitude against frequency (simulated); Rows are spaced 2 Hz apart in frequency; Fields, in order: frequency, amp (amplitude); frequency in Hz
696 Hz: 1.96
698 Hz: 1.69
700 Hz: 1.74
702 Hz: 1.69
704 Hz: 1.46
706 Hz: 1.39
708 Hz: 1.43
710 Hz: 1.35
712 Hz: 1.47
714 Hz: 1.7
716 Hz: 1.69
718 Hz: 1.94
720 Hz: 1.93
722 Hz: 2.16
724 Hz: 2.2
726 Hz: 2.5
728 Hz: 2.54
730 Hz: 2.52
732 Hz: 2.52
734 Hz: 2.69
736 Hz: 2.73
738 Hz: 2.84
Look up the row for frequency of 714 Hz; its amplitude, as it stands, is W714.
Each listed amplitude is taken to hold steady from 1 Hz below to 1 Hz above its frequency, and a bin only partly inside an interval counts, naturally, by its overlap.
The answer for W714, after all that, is 1.7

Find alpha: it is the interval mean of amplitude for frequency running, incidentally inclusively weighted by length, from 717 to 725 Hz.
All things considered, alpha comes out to 2.06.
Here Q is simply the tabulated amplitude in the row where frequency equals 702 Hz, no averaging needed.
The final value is 1.69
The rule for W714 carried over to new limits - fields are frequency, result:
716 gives 1.69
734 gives 2.69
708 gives 1.43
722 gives 2.16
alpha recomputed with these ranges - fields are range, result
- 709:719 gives 1.63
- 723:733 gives 2.46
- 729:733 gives 2.52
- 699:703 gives 1.71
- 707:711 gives 1.39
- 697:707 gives 1.59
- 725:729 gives 2.52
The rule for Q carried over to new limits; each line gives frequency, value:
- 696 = 1.96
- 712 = 1.47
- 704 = 1.46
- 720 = 1.93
